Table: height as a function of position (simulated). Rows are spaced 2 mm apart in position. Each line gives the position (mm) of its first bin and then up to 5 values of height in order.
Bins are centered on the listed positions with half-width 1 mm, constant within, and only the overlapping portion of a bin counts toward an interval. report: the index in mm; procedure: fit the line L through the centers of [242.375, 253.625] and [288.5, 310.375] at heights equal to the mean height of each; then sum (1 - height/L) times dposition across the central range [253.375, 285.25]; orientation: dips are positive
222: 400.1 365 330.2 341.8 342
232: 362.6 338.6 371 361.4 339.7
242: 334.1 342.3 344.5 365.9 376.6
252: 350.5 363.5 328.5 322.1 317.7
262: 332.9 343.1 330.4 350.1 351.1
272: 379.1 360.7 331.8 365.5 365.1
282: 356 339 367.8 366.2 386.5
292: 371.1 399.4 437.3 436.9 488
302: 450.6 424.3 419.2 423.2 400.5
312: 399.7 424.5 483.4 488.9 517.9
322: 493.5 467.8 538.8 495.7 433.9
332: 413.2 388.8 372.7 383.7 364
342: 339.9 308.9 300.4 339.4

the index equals 3.03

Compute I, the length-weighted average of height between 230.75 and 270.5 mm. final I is 346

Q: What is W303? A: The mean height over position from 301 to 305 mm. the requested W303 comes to 437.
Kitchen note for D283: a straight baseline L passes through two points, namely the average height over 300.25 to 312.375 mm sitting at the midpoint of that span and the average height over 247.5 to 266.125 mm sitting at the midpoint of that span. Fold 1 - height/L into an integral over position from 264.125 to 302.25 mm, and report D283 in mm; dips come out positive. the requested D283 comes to 0.9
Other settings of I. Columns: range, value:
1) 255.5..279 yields 343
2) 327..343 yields 399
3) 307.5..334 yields 458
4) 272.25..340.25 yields 417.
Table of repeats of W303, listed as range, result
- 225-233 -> 344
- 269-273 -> 365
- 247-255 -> 364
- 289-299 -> 406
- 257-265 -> 329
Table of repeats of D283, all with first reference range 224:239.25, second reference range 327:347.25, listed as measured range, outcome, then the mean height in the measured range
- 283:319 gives -4.59 mm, 417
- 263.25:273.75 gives 0.26 mm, 352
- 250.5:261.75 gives 0.61 mm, 338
